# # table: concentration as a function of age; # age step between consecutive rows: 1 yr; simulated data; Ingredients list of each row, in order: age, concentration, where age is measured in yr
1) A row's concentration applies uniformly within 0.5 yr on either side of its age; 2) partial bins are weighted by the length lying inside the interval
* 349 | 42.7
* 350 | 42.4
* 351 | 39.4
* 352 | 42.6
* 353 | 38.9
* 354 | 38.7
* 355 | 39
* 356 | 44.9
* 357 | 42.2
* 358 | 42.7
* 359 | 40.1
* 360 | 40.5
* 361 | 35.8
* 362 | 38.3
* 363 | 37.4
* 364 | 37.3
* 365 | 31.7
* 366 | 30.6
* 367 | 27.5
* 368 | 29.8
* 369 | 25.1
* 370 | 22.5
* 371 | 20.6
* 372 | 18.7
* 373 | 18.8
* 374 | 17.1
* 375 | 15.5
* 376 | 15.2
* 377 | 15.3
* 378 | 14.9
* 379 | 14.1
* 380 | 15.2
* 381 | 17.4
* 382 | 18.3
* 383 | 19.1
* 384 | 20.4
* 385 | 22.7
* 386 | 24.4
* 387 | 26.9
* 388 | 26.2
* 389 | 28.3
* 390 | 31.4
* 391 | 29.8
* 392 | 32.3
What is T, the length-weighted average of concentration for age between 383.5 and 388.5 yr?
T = 24.1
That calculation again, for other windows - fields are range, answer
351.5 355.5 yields 39.8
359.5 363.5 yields 38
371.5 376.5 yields 17.1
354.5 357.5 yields 42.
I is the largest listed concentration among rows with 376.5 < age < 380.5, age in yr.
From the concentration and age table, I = 15.3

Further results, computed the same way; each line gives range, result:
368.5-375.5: 25.1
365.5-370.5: 30.6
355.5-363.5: 44.9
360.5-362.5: 38.3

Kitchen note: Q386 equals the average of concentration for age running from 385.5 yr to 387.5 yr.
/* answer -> 25.6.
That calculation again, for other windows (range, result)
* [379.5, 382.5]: 17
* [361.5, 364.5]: 37.7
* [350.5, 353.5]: 40.3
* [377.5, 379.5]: 14.5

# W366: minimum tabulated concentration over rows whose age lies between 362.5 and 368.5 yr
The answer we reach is 27.5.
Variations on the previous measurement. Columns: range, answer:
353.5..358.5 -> 38.7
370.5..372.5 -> 18.7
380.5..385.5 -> 17.4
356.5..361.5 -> 35.8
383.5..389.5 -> 20.4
